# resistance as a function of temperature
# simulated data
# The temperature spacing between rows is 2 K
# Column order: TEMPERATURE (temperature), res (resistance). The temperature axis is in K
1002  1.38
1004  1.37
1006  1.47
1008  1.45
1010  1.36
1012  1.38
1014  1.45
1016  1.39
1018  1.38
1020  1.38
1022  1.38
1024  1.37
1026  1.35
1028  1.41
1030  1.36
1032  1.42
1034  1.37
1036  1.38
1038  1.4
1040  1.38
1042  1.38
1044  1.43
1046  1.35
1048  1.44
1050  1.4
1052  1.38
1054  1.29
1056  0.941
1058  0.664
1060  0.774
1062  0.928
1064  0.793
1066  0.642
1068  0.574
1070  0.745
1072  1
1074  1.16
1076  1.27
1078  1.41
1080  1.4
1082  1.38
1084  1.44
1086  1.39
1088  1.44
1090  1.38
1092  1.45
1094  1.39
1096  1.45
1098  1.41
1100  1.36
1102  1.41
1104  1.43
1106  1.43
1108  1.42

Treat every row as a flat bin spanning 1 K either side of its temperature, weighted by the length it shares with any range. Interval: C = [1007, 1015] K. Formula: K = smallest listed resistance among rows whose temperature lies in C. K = 1.36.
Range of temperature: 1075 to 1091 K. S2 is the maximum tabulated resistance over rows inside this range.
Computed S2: 1.44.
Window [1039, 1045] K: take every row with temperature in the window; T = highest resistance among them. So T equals 1.43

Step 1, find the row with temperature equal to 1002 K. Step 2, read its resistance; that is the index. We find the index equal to 1.38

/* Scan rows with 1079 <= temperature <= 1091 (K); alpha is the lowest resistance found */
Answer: 1.38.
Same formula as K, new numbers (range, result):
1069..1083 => 0.745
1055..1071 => 0.574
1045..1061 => 0.664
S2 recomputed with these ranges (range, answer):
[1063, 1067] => 0.793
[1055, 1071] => 0.941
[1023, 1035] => 1.42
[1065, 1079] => 1.41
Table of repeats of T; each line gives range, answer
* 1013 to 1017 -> 1.45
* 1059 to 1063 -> 0.928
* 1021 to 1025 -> 1.38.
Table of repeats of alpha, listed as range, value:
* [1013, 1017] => 1.39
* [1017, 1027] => 1.35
